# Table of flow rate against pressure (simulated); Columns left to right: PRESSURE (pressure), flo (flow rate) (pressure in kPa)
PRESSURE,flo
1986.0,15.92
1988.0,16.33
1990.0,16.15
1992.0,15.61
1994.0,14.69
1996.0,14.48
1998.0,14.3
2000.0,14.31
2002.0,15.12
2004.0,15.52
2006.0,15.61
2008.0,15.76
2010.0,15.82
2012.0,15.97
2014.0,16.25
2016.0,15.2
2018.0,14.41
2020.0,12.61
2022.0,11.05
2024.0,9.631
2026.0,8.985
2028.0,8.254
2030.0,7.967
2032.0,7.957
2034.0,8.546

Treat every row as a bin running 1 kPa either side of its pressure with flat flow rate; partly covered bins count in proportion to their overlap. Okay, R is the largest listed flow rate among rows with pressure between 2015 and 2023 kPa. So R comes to 15.2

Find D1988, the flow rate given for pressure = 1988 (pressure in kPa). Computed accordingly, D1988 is 16.33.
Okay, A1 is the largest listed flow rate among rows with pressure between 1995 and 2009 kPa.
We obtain 15.76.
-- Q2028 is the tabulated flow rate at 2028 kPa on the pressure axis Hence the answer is 8.254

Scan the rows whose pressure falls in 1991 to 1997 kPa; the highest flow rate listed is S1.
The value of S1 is 15.61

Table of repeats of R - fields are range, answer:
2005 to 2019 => 16.25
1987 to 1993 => 16.33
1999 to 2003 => 15.12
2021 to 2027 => 11.05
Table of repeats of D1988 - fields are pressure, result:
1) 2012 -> 15.97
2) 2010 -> 15.82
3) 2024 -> 9.631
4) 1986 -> 15.92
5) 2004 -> 15.52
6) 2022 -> 11.05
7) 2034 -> 8.546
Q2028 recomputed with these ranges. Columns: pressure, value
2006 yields 15.61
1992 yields 15.61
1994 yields 14.69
